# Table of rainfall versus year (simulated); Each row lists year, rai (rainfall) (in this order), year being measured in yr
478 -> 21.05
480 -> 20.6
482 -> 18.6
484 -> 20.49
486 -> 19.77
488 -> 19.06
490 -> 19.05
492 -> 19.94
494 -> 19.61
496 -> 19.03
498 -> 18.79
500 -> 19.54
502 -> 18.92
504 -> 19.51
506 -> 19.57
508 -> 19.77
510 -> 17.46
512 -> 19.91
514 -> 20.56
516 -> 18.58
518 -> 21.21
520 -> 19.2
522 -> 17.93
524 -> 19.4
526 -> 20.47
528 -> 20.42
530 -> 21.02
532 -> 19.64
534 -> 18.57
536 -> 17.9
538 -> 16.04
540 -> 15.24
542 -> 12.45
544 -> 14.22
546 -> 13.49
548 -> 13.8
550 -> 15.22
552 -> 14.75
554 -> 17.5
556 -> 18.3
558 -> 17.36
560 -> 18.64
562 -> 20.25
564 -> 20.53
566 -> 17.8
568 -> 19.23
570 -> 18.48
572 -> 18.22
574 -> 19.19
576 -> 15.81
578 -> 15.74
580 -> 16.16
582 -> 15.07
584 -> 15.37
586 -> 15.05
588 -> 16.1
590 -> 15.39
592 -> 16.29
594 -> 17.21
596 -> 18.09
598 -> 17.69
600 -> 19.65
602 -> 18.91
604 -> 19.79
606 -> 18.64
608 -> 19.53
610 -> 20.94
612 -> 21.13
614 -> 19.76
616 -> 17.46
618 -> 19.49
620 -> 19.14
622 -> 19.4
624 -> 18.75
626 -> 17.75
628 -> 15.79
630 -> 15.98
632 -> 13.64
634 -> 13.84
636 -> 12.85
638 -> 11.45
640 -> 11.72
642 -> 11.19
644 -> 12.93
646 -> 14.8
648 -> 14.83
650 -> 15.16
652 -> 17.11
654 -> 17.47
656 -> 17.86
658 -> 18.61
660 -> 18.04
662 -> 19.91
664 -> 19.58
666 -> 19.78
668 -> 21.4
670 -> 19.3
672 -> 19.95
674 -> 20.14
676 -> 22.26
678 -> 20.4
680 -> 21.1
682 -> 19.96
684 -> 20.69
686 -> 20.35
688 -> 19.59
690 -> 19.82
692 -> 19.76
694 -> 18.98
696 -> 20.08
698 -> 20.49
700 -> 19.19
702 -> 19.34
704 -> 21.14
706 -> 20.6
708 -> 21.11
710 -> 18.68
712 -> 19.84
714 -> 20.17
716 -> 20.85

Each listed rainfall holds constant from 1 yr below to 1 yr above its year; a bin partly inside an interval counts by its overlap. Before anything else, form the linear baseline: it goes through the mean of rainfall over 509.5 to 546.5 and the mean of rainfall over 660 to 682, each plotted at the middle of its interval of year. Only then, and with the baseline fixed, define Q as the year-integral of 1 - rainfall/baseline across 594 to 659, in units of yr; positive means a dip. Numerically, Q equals 8.8 yr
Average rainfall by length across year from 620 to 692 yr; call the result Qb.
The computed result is 17.6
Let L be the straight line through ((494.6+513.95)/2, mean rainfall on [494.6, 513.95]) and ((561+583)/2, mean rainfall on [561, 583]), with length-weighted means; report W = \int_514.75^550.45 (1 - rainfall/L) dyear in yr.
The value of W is 2.2 yr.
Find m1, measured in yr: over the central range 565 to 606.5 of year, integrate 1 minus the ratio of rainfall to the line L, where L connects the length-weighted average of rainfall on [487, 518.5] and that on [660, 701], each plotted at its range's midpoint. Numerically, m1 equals 5.0 yr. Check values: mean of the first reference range 19.4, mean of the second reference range 20.1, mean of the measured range 17.3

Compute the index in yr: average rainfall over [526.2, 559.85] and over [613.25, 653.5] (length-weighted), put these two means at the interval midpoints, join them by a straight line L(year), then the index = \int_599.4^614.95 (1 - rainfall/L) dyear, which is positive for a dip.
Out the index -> -3.7 yr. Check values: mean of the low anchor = 16.8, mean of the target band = 19.8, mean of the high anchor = 15.6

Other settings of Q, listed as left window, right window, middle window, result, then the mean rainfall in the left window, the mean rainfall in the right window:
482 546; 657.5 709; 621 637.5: 3.2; 18.7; 20.1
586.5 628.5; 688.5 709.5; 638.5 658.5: 4.3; 18.4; 20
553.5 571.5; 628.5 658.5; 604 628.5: -4.8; 18.7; 14.6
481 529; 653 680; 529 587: 7.7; 19.4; 19.6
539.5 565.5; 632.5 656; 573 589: -0.4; 16.3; 14.1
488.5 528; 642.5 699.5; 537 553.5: 4.1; 19.4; 18.9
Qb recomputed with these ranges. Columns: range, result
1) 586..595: 16.1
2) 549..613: 17.8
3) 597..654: 16.8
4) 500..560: 17.9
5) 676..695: 20.2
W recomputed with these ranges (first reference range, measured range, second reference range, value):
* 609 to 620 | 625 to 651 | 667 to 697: 7.7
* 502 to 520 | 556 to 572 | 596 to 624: 0.5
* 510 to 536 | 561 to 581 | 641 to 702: 1.2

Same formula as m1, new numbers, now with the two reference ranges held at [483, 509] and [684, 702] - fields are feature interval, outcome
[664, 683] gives -0.6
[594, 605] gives 0.5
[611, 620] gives 0.1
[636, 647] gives 4.1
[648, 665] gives 1.7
